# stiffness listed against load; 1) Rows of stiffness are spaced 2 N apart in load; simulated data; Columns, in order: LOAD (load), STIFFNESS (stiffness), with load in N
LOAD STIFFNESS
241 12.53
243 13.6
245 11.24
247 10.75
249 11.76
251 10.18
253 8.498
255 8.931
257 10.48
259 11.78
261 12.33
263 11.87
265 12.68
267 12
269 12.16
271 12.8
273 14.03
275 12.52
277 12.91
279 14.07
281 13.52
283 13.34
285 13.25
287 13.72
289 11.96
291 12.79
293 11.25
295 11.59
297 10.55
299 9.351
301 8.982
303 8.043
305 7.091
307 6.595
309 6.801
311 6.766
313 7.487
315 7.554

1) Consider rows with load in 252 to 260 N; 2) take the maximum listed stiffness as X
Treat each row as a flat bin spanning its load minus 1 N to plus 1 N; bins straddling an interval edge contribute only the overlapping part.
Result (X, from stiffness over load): 11.78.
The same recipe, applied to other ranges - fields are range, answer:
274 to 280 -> 14.07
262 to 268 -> 12.68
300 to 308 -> 8.982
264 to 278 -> 14.03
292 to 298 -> 11.59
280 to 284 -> 13.52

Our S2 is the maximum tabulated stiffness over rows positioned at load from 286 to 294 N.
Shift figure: 13.72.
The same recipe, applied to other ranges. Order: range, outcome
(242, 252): 13.6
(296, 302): 10.55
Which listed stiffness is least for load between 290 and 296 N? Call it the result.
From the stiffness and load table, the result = 11.25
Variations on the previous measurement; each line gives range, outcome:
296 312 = 6.595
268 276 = 12.16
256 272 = 10.48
